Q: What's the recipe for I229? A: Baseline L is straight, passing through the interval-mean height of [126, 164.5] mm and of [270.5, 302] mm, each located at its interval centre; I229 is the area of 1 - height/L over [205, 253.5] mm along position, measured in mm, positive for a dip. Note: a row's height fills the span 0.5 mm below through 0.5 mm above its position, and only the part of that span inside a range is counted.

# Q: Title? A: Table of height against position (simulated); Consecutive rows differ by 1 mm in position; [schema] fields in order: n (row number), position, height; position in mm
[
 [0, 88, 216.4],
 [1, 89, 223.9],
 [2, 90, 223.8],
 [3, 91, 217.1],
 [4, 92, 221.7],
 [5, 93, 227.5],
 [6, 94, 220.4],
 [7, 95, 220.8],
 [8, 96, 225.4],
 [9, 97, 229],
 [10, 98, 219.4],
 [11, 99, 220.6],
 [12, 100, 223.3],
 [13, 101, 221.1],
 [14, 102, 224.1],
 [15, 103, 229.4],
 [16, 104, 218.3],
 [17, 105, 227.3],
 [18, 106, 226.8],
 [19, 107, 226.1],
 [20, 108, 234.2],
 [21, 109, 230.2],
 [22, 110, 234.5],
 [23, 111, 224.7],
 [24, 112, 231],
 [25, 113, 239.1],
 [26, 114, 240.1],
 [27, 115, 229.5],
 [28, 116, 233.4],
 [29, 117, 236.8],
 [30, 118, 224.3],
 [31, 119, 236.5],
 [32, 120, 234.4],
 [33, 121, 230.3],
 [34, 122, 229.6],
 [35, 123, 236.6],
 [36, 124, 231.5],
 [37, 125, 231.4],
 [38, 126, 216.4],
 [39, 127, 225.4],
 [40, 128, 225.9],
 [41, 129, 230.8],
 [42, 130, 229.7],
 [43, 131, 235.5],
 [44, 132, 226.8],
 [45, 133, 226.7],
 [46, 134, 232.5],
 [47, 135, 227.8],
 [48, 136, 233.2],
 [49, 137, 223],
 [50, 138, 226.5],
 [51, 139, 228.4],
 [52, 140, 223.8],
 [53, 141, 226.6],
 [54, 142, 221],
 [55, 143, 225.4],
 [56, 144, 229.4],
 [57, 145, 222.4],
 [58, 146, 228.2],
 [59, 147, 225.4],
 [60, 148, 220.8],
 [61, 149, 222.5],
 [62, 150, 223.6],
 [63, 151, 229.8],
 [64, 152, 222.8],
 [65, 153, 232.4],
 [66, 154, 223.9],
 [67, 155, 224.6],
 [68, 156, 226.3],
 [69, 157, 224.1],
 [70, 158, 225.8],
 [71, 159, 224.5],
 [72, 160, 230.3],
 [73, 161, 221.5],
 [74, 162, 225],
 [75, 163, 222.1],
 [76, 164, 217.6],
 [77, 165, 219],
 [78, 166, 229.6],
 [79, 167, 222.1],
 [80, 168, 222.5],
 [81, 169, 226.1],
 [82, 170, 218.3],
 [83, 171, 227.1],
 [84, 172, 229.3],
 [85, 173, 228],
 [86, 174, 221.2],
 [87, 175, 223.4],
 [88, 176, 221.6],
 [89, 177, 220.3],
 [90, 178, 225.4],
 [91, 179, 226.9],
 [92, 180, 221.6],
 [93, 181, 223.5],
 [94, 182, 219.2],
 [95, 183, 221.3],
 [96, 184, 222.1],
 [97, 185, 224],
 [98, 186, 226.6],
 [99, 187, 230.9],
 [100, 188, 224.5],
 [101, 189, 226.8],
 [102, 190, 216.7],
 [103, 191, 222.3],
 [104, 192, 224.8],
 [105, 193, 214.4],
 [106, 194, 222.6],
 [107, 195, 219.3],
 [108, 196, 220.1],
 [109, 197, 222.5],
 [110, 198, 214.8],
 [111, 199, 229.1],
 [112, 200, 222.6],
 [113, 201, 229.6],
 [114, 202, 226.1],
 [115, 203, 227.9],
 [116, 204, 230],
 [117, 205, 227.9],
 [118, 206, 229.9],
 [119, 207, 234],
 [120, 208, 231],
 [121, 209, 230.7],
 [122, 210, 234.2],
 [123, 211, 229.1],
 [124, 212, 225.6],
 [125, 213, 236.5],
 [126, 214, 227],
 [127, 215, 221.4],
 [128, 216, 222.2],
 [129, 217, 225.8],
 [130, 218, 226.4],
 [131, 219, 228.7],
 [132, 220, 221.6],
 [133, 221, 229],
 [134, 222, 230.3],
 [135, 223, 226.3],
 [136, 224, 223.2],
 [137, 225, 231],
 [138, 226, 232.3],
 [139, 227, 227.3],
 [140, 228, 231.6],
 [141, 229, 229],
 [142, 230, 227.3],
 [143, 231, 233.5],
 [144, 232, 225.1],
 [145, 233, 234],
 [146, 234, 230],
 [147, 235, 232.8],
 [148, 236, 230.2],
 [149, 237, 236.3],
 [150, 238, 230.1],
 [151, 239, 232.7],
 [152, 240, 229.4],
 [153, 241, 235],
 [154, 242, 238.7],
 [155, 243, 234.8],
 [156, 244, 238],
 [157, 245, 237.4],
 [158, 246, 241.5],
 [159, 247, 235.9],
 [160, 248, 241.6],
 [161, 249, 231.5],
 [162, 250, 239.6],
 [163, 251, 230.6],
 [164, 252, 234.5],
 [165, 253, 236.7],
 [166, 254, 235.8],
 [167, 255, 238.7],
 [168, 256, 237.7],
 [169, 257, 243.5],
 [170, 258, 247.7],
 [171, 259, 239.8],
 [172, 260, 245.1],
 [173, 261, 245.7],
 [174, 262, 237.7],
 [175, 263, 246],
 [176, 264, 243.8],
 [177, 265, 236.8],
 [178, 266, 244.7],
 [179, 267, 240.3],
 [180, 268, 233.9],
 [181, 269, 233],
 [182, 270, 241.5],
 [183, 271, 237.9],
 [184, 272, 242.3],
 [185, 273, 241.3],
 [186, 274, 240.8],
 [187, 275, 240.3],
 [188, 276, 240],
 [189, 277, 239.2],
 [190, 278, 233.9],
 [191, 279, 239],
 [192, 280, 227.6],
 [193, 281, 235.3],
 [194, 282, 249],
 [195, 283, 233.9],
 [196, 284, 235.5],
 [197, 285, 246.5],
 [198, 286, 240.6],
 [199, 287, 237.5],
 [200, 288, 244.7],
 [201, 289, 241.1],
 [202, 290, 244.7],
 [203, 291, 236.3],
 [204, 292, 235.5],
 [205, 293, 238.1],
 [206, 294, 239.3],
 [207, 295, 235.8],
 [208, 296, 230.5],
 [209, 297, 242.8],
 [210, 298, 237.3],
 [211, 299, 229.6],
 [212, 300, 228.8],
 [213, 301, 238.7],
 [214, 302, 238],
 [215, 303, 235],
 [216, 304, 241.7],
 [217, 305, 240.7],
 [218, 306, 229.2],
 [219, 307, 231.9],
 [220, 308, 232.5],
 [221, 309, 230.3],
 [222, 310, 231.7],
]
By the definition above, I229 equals 0.4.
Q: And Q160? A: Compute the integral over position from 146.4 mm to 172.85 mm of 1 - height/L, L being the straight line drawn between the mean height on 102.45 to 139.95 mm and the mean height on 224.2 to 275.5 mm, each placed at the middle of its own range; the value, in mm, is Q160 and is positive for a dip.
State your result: 0.8 mm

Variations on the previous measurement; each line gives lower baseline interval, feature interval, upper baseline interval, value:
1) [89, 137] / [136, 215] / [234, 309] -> 2.3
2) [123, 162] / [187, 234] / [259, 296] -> 1.3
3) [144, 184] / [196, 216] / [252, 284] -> 0.2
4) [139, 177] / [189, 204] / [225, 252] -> 0.4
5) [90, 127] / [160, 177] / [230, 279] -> 0.6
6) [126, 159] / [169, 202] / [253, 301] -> 1.0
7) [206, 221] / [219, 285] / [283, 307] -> -0.9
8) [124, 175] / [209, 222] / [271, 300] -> 0.2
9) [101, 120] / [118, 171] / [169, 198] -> 0.1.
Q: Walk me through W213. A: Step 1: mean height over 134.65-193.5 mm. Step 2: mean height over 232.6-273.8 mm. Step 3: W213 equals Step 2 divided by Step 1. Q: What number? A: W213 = 1.1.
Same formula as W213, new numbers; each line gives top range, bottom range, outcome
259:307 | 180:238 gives 1.05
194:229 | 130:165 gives 1.01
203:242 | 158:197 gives 1.03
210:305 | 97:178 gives 1.04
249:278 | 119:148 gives 1.05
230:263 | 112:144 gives 1.03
